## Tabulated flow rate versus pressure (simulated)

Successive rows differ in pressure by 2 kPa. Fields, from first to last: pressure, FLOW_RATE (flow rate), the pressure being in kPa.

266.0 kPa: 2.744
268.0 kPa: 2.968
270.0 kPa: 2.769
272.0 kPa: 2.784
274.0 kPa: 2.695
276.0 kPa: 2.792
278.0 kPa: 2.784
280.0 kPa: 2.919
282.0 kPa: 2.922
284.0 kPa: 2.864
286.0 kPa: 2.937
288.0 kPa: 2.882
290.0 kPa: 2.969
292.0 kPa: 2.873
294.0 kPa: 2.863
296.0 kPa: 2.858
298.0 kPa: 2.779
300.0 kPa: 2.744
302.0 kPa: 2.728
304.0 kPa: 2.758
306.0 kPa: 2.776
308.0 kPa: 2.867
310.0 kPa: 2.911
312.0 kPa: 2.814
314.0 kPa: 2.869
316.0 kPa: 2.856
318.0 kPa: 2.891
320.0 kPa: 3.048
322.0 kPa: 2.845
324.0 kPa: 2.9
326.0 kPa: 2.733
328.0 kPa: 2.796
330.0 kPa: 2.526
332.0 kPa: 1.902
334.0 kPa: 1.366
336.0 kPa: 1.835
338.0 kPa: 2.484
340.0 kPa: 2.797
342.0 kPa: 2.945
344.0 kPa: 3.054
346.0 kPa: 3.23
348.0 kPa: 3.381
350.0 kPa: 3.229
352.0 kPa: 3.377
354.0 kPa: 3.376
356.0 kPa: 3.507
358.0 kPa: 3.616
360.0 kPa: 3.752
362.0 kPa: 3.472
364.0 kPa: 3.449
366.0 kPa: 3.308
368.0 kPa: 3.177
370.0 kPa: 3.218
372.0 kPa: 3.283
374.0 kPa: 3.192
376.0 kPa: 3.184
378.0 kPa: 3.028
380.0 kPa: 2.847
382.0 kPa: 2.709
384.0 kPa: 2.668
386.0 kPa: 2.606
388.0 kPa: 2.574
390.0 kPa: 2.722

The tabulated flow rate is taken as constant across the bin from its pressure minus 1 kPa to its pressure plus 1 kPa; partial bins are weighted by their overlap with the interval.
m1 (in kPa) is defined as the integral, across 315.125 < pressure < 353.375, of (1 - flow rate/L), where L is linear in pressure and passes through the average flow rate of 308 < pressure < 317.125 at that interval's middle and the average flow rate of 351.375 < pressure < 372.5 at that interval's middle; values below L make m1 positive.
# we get 4.36 kPa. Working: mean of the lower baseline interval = 2.86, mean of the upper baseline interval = 3.42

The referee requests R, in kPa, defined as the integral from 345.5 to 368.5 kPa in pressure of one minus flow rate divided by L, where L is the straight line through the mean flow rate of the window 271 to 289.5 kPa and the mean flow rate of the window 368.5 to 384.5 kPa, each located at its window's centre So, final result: -3.2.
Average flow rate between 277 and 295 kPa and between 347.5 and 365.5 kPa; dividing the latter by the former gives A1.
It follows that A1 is 1.20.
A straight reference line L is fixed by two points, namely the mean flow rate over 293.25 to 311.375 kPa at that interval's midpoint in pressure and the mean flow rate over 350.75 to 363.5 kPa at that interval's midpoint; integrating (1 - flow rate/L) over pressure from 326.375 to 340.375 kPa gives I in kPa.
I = 4.2 kPa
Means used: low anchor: 2.81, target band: 2.24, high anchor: 3.51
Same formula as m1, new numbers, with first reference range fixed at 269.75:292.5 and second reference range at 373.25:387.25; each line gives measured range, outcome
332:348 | 1.8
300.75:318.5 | 0.2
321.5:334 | 1.6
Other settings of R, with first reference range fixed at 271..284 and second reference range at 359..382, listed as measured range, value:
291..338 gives 4.9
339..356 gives -0.3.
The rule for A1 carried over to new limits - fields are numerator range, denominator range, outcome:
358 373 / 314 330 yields 1.19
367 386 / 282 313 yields 1.06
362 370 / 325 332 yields 1.29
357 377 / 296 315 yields 1.20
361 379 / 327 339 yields 1.51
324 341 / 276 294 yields 0.81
